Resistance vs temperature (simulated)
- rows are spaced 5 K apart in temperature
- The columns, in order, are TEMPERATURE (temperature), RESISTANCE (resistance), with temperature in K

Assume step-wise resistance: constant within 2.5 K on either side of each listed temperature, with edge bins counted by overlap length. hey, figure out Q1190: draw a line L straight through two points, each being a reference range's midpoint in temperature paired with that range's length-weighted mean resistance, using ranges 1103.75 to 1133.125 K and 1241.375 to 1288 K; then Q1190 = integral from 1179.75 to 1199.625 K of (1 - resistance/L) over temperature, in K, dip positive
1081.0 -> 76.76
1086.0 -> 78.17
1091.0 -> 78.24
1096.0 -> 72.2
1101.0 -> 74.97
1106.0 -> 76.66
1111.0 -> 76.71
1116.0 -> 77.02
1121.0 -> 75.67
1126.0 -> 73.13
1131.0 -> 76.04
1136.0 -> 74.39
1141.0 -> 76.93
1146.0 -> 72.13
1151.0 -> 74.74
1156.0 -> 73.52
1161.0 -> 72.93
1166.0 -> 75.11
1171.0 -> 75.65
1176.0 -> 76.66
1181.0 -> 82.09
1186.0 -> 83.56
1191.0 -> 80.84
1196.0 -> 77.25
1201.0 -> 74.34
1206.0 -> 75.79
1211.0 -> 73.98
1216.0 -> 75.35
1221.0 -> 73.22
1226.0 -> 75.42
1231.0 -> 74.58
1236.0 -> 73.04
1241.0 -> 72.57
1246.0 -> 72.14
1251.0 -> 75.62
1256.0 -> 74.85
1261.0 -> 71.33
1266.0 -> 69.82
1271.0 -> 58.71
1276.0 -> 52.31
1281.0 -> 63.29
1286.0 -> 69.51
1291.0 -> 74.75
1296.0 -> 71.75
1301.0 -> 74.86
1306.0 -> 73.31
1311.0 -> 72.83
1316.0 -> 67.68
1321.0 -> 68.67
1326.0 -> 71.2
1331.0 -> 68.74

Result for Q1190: -2.4 K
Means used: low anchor 75.9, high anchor 67.7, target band 80.5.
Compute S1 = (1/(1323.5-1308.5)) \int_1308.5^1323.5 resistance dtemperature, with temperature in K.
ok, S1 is 69.7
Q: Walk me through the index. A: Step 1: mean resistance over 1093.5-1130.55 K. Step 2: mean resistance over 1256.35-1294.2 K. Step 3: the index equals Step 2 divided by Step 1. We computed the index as 0.9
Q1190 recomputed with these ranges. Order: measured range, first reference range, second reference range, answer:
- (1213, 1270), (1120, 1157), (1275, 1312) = -1.4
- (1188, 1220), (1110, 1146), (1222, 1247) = -0.9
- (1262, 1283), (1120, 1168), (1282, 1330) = 3.0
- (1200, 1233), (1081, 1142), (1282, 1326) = -0.6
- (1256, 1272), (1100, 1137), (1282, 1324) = 0.8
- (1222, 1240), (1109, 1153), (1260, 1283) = -2.2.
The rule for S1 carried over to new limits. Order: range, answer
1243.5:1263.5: 73.5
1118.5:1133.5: 74.9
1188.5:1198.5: 79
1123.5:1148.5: 74.5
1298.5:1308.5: 74.1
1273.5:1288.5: 61.7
